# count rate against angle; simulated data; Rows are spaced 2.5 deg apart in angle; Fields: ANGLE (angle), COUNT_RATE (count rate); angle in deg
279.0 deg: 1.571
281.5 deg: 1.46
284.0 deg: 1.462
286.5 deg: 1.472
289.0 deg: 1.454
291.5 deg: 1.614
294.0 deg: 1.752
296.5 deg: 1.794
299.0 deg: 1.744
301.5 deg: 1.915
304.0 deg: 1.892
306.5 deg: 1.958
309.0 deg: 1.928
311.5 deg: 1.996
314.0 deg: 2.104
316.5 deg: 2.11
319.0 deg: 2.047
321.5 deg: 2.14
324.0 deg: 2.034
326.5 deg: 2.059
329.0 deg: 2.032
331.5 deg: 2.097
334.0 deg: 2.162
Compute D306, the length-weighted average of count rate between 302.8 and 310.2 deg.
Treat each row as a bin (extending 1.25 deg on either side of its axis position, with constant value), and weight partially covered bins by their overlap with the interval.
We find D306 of 1.93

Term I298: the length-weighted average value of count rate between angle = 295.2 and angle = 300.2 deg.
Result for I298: 1.77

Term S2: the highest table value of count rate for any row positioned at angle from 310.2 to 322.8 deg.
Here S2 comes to 2.14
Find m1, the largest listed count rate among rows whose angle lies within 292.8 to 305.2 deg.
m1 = 1.915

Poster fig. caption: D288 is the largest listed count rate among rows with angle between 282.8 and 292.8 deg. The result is 1.614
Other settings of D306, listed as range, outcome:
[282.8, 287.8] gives 1.47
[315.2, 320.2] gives 2.08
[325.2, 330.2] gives 2.05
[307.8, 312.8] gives 1.96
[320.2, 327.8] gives 2.08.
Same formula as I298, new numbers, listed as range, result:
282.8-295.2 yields 1.55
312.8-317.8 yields 2.11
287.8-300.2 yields 1.67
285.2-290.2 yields 1.46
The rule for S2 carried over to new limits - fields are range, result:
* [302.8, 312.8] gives 1.996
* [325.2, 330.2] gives 2.059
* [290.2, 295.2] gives 1.752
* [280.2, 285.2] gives 1.462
